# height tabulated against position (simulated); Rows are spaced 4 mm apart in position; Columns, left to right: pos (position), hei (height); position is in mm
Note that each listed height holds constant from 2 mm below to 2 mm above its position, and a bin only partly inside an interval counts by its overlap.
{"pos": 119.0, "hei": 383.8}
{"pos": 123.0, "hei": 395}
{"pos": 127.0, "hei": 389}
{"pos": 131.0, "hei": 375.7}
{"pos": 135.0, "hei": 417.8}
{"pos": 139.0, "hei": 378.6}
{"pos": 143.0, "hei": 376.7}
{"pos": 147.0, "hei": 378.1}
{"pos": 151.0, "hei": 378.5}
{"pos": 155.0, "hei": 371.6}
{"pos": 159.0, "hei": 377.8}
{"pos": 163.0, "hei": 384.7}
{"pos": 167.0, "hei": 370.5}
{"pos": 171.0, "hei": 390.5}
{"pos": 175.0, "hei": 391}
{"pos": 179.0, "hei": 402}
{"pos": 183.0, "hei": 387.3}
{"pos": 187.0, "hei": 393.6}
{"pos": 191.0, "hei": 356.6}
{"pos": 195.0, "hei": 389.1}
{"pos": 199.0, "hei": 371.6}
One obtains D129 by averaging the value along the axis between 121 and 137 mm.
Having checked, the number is 394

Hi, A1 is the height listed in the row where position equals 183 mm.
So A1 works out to 387.3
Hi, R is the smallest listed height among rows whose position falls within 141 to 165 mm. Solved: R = 371.6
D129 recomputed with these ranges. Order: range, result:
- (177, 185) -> 395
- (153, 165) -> 378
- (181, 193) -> 379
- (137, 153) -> 378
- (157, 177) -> 383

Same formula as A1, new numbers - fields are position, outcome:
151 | 378.5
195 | 389.1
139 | 378.6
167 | 370.5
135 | 417.8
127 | 389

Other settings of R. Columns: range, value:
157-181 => 370.5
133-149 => 376.7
